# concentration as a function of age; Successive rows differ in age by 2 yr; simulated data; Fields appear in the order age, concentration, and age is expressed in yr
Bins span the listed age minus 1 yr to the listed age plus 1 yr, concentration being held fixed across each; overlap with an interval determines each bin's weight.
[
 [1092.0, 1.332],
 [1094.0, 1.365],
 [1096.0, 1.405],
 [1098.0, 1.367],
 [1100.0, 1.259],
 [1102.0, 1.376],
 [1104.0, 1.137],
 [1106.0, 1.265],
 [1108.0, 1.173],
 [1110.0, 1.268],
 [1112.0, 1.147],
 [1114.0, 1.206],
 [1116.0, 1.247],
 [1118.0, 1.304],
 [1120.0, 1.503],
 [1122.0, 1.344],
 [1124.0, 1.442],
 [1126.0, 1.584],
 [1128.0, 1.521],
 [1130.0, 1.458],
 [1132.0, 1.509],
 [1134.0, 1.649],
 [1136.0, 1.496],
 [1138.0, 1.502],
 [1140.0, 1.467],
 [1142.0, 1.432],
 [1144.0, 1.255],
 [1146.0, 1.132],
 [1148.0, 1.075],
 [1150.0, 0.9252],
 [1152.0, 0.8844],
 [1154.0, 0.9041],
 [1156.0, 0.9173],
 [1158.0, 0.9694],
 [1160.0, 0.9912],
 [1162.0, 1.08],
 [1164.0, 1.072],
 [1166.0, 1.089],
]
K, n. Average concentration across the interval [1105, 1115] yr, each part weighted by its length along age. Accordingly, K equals 1.21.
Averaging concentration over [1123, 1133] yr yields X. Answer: 1.5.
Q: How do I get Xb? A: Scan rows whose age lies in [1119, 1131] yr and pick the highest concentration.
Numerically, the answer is 1.584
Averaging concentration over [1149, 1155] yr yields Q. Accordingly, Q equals 0.905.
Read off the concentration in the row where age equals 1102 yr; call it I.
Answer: 1.376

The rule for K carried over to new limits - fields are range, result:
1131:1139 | 1.54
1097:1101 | 1.31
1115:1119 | 1.28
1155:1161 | 0.959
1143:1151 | 1.1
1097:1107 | 1.28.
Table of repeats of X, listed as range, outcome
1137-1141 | 1.48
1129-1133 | 1.48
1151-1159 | 0.919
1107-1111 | 1.22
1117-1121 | 1.4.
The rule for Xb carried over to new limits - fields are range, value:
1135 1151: 1.502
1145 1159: 1.132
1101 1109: 1.376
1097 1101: 1.367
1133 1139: 1.649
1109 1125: 1.503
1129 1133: 1.509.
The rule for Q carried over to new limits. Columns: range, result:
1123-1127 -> 1.51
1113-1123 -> 1.32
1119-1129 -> 1.48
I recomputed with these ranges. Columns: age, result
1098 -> 1.367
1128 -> 1.521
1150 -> 0.9252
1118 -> 1.304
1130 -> 1.458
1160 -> 0.9912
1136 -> 1.496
